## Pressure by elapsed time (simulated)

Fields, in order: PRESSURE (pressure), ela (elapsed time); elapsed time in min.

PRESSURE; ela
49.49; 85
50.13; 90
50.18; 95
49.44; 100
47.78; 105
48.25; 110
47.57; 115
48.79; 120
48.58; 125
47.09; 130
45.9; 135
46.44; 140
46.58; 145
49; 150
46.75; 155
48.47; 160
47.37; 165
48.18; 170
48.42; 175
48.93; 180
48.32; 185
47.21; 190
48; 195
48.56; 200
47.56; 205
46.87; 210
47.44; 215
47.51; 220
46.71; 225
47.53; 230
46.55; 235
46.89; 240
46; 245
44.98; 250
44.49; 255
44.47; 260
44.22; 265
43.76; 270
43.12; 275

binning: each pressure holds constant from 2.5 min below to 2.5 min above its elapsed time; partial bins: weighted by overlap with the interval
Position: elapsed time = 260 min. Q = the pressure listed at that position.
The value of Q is 44.47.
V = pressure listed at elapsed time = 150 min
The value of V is 49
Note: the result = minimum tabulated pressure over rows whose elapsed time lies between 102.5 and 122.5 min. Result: 47.57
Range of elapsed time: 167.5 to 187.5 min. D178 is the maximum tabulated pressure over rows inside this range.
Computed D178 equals 48.93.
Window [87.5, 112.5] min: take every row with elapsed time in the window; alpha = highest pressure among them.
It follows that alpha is 50.18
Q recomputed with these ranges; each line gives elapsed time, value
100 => 49.44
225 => 46.71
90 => 50.13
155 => 46.75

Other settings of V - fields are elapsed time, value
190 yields 47.21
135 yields 45.9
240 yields 46.89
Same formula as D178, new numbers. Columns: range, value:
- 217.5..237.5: 47.53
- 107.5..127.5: 48.79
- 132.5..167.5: 49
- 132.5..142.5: 46.44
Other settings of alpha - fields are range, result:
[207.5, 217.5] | 47.44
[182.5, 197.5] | 48.32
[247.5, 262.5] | 44.98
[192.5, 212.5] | 48.56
